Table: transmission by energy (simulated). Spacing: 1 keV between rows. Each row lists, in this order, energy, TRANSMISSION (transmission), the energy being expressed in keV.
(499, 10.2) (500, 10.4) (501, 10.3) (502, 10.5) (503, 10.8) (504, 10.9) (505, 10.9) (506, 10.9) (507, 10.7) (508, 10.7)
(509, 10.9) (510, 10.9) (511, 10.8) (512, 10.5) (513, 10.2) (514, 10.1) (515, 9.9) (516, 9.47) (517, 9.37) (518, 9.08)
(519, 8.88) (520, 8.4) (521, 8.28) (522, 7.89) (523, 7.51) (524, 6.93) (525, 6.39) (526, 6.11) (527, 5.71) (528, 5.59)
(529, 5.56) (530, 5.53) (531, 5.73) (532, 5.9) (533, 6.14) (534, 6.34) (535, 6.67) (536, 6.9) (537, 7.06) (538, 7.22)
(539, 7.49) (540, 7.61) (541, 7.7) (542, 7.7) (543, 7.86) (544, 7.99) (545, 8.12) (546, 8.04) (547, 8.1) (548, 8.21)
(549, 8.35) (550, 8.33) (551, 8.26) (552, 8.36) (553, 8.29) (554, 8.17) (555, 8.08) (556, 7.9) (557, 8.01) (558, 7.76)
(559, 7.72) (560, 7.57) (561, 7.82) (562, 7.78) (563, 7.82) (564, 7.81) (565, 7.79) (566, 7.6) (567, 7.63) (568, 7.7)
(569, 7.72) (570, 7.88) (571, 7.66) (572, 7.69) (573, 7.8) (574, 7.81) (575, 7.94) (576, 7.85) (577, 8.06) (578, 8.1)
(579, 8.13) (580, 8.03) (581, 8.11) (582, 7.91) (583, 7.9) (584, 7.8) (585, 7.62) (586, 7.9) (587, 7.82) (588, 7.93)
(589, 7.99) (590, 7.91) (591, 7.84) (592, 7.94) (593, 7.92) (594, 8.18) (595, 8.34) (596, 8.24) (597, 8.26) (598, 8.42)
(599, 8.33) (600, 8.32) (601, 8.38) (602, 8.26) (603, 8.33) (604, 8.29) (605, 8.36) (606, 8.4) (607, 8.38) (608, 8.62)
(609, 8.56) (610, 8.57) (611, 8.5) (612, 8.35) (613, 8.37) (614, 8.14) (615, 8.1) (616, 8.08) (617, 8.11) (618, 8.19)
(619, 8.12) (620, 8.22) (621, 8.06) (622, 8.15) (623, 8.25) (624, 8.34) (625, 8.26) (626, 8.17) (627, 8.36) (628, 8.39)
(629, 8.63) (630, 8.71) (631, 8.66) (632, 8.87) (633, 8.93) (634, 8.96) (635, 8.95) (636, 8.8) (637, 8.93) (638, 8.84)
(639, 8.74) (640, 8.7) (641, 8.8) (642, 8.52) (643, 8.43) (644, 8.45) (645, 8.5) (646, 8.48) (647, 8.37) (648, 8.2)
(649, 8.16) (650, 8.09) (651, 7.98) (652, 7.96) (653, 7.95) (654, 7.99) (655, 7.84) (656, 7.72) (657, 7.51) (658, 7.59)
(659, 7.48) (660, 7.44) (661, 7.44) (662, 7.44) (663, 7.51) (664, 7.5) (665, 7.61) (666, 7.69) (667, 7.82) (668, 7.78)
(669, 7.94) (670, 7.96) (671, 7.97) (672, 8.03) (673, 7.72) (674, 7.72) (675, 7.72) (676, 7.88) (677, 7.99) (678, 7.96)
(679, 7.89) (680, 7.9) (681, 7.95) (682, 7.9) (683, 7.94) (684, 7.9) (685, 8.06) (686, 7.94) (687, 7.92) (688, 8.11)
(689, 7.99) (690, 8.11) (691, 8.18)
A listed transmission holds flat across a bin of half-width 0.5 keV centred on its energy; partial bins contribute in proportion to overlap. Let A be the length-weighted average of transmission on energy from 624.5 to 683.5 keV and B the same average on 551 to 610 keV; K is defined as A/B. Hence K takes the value 1.01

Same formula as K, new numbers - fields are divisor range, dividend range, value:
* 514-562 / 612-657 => 1.10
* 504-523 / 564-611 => 0.82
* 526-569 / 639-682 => 1.07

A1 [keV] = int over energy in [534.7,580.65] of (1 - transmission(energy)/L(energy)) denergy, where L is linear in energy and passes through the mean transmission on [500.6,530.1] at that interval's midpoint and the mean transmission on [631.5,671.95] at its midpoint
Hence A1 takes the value 4.83 keV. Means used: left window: 9.03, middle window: 7.83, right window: 8.14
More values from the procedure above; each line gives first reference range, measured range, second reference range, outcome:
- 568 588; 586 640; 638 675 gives -2.9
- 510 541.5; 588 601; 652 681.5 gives -0.7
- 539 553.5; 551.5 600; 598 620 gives 1.4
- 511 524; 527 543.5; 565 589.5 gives 3.9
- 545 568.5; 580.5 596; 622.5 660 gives 0.3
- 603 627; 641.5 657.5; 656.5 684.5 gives -0.4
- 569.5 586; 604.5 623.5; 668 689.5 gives -0.9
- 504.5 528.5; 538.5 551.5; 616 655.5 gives 1.3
